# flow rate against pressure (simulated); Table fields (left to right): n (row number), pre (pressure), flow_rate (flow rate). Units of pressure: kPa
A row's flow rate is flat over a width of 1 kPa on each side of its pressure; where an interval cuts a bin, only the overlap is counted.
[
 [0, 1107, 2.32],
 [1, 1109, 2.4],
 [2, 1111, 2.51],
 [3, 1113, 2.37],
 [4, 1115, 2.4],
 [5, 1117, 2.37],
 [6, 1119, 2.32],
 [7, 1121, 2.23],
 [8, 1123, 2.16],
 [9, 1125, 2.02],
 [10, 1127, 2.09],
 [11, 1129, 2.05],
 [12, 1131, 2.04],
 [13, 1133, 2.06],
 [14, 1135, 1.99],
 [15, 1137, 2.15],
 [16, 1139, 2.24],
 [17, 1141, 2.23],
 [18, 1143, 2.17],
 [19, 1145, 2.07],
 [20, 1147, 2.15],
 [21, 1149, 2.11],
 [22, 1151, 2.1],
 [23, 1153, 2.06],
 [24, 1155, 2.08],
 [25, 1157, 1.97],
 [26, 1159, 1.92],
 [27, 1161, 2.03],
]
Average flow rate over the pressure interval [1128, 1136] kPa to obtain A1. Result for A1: 2.04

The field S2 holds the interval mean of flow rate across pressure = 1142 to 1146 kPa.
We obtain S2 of 2.12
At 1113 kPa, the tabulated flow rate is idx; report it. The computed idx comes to 2.37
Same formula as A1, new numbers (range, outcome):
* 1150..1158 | 2.05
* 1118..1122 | 2.27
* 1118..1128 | 2.16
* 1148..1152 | 2.1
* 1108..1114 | 2.43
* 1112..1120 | 2.37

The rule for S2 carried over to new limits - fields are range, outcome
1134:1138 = 2.07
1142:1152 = 2.12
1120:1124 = 2.2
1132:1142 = 2.13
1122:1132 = 2.07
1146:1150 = 2.13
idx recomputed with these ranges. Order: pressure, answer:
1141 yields 2.23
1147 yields 2.15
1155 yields 2.08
